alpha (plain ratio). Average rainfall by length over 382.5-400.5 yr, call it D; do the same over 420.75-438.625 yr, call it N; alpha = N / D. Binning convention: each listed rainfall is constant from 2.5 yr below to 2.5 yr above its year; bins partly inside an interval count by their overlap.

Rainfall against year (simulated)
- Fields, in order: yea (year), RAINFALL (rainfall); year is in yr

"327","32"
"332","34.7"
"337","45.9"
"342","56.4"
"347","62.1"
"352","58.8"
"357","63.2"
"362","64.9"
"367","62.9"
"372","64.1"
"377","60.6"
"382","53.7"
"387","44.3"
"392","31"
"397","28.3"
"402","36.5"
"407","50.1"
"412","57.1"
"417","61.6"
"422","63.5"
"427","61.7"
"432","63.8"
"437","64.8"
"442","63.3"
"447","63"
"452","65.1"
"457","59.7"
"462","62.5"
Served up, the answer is 1.7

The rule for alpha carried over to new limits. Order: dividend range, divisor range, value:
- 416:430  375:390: 1.20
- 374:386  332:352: 1.06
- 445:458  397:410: 1.54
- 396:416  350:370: 0.73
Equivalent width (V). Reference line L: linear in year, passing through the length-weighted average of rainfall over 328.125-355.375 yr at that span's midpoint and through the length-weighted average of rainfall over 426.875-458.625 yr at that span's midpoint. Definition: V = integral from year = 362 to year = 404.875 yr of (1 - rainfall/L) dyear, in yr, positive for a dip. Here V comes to 5.3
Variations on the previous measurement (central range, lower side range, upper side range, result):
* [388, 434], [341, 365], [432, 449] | 9.47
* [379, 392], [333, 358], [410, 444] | 2.84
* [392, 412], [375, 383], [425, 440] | 6.82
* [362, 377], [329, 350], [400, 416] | -4.15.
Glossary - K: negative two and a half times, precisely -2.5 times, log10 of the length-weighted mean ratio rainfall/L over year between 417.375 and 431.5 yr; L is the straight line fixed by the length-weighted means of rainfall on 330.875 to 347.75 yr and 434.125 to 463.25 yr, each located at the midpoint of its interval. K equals -0.04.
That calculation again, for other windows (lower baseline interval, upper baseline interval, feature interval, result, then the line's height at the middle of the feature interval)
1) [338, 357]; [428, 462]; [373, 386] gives 0.07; 60.1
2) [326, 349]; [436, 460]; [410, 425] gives -0.04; 58.6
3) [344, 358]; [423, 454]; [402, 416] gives 0.22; 62.7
